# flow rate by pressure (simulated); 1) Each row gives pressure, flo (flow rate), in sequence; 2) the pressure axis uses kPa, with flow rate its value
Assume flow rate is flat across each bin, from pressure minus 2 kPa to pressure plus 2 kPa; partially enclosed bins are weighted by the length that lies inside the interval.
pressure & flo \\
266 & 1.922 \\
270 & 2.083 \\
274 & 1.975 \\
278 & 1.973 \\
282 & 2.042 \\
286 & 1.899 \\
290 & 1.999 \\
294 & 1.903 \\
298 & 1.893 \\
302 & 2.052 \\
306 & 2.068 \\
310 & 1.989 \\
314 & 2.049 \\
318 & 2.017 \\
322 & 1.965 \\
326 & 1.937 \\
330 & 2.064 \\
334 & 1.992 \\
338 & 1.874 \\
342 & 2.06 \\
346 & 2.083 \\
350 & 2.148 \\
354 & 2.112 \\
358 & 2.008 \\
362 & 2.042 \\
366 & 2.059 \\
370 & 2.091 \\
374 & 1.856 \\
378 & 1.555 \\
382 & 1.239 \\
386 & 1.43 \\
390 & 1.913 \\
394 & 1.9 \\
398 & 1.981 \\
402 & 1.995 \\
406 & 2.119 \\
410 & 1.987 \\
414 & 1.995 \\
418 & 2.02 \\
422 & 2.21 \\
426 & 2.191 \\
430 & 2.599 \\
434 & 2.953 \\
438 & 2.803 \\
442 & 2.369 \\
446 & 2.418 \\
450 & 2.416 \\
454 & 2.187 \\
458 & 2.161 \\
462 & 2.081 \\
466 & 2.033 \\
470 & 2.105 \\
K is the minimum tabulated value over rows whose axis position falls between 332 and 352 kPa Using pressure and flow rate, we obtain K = 1.874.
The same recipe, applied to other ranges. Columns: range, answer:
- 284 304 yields 1.893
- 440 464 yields 2.081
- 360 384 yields 1.239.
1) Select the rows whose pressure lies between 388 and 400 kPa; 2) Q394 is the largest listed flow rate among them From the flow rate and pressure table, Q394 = 1.981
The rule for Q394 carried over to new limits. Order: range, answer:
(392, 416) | 2.119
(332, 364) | 2.148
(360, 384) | 2.091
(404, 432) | 2.599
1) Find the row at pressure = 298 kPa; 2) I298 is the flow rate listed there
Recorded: 1.893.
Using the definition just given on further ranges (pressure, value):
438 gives 2.803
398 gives 1.981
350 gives 2.148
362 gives 2.042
